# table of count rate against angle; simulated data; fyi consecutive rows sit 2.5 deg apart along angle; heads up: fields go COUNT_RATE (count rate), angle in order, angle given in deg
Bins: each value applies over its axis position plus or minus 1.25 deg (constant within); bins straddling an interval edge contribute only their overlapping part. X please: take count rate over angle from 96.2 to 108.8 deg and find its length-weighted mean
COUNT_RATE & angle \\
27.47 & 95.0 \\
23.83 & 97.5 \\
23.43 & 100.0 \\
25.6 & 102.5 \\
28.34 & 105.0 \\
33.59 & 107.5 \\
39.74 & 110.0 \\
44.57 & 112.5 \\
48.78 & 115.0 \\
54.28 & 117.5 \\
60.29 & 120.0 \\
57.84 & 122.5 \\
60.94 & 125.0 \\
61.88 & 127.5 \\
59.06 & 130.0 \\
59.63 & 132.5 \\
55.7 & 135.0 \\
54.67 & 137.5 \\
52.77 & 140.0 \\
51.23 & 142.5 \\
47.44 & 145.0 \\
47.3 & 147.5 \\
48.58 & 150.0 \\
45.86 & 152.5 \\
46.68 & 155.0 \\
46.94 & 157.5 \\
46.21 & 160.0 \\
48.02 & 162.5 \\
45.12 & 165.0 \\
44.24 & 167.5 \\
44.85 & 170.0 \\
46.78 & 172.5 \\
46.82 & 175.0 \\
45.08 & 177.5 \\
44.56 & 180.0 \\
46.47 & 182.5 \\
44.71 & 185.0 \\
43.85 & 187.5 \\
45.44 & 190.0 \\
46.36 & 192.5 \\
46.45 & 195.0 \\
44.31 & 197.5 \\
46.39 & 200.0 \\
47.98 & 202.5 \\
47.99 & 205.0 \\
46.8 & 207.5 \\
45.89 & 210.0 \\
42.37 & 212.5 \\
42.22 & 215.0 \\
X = 27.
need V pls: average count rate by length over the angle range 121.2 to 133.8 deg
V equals 59.9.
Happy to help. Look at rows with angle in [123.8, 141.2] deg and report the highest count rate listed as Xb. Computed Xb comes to 61.88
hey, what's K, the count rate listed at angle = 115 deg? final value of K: 48.78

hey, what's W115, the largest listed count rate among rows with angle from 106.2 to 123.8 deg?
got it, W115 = 60.29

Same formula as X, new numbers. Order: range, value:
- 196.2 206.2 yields 46.7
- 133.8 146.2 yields 52.4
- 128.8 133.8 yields 59.3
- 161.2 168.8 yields 45.8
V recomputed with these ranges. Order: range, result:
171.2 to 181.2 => 45.8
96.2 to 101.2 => 23.7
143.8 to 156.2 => 47.2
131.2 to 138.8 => 56.7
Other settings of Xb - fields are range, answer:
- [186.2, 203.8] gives 47.98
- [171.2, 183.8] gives 46.82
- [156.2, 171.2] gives 48.02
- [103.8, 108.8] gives 33.59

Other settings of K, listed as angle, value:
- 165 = 45.12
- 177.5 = 45.08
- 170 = 44.85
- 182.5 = 46.47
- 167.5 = 44.24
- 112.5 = 44.57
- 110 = 39.74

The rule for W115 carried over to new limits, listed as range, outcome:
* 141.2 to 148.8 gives 51.23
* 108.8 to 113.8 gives 44.57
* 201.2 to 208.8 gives 47.99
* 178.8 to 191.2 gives 46.47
